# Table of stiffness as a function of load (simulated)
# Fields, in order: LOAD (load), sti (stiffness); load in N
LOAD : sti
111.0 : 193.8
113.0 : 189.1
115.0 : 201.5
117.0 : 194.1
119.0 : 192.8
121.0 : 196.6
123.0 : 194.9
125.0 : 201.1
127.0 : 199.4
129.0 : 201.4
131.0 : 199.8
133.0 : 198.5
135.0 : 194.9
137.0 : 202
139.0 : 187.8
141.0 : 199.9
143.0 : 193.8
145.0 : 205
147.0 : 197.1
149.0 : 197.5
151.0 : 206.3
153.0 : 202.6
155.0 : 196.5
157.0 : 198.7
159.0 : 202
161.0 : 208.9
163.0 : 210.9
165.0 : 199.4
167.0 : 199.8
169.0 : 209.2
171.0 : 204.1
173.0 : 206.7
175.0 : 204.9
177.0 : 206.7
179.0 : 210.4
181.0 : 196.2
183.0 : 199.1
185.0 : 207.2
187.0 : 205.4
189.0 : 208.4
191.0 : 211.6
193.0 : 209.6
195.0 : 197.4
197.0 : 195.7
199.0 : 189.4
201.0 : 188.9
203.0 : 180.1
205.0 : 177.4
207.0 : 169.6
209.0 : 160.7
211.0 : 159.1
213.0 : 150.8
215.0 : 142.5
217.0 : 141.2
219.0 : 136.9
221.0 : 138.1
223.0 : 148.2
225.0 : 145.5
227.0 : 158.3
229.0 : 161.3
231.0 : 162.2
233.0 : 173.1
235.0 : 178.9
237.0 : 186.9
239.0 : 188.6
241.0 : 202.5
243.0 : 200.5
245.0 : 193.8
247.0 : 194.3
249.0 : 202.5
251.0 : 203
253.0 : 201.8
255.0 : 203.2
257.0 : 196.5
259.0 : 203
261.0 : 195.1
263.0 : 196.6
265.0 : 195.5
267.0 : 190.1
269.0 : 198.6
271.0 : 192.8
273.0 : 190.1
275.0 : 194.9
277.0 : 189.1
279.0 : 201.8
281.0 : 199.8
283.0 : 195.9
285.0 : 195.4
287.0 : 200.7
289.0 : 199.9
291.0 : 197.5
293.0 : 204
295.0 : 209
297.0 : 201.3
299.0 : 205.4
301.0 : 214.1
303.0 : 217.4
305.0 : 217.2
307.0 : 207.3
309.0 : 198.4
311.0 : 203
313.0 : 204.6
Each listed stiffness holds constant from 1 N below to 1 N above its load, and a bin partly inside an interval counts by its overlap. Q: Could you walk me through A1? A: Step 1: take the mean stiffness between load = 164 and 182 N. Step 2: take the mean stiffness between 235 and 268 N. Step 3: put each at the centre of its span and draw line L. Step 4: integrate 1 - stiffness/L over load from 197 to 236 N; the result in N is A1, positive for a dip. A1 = 7.4 N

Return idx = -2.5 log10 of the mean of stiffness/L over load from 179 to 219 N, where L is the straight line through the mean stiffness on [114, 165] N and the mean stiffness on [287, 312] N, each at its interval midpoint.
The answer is 0.105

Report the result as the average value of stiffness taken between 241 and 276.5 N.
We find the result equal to 197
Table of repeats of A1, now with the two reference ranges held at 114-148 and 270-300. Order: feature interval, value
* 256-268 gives 0.1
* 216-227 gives 3.0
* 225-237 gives 1.9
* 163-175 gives -0.4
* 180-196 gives -0.5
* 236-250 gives 0.2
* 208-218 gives 2.4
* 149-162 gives -0.3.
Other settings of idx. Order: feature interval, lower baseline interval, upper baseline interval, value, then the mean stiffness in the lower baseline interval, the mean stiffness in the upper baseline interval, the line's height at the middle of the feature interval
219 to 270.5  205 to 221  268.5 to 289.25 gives -0.061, 152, 196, 173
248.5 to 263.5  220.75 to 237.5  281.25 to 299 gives -0.123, 162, 201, 179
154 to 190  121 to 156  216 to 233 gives -0.139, 199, 150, 180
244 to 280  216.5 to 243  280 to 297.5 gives -0.073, 165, 200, 184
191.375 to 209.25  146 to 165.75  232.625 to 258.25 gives 0.063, 202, 195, 198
